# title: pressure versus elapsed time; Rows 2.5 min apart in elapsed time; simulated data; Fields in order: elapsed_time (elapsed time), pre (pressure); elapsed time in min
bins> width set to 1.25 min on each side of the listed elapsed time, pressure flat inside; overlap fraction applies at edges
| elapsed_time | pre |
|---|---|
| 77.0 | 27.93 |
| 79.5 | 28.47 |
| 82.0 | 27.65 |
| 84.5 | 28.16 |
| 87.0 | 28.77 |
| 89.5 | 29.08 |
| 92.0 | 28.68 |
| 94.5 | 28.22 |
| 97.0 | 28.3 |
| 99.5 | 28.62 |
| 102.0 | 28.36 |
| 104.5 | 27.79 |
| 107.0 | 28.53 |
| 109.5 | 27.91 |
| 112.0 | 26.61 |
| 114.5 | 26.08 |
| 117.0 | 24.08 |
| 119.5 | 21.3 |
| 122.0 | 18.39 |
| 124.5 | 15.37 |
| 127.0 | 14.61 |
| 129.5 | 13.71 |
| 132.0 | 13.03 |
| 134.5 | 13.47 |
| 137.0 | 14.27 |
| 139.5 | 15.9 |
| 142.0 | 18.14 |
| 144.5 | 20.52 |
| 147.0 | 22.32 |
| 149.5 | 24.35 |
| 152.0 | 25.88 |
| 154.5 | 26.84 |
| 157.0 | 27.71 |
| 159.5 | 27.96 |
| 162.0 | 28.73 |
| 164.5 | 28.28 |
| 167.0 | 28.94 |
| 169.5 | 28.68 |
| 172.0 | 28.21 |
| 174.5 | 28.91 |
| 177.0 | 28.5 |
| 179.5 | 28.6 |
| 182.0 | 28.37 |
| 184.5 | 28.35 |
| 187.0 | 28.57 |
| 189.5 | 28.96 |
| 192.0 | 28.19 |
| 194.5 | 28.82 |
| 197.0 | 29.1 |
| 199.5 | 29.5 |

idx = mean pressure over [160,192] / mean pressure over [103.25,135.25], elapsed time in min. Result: 1.36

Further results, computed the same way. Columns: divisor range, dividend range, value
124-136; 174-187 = 2.04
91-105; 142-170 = 0.92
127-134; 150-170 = 2.04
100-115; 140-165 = 0.89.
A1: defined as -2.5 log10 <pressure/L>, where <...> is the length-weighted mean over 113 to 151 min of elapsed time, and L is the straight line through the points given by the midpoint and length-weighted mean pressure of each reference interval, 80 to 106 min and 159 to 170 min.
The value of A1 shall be 0.47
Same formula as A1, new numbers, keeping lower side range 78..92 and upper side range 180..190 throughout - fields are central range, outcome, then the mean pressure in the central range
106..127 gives 0.23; 22.9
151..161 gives 0.05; 27.2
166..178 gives 0.00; 28.6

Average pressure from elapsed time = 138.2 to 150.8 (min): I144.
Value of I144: 20.2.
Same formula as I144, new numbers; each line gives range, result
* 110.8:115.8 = 26.3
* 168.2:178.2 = 28.6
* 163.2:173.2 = 28.5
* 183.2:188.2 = 28.5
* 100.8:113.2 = 27.8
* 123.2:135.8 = 14.1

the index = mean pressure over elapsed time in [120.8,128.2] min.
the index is 16.1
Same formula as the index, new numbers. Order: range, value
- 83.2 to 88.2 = 28.5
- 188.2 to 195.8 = 28.7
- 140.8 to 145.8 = 19.4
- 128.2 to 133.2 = 13.4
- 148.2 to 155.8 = 25.7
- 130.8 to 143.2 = 15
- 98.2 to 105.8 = 28.3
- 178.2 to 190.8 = 28.6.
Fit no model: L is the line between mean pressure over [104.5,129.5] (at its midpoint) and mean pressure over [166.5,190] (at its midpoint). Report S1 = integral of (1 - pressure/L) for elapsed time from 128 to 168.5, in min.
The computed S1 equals 6.17 min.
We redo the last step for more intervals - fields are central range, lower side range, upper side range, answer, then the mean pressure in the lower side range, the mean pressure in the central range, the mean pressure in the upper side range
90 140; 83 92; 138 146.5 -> 3.3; 28.6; 22.4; 18.4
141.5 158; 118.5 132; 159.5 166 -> 0.3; 16.3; 23.9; 28.4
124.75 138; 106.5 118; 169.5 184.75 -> 6.5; 26.6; 13.9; 28.5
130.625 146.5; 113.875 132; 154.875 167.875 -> 4.5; 18.4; 16.2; 28.2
